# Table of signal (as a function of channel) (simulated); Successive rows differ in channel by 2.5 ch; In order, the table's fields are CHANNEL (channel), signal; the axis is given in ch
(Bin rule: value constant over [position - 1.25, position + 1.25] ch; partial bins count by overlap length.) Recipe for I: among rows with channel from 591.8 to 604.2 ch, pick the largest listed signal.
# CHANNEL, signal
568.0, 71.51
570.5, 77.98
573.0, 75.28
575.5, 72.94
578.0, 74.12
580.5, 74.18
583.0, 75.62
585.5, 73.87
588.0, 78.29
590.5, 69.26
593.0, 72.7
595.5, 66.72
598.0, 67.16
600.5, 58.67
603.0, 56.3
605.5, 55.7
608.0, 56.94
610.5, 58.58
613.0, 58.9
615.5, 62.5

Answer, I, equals 72.7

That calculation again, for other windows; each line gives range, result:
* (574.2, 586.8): 75.62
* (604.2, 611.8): 58.58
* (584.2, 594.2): 78.29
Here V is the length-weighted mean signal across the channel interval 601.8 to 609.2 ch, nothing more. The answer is 56.3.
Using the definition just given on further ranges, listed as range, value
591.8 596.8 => 69.7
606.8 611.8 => 57.8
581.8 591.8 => 74.2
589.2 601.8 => 66.9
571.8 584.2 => 74.4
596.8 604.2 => 60.7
